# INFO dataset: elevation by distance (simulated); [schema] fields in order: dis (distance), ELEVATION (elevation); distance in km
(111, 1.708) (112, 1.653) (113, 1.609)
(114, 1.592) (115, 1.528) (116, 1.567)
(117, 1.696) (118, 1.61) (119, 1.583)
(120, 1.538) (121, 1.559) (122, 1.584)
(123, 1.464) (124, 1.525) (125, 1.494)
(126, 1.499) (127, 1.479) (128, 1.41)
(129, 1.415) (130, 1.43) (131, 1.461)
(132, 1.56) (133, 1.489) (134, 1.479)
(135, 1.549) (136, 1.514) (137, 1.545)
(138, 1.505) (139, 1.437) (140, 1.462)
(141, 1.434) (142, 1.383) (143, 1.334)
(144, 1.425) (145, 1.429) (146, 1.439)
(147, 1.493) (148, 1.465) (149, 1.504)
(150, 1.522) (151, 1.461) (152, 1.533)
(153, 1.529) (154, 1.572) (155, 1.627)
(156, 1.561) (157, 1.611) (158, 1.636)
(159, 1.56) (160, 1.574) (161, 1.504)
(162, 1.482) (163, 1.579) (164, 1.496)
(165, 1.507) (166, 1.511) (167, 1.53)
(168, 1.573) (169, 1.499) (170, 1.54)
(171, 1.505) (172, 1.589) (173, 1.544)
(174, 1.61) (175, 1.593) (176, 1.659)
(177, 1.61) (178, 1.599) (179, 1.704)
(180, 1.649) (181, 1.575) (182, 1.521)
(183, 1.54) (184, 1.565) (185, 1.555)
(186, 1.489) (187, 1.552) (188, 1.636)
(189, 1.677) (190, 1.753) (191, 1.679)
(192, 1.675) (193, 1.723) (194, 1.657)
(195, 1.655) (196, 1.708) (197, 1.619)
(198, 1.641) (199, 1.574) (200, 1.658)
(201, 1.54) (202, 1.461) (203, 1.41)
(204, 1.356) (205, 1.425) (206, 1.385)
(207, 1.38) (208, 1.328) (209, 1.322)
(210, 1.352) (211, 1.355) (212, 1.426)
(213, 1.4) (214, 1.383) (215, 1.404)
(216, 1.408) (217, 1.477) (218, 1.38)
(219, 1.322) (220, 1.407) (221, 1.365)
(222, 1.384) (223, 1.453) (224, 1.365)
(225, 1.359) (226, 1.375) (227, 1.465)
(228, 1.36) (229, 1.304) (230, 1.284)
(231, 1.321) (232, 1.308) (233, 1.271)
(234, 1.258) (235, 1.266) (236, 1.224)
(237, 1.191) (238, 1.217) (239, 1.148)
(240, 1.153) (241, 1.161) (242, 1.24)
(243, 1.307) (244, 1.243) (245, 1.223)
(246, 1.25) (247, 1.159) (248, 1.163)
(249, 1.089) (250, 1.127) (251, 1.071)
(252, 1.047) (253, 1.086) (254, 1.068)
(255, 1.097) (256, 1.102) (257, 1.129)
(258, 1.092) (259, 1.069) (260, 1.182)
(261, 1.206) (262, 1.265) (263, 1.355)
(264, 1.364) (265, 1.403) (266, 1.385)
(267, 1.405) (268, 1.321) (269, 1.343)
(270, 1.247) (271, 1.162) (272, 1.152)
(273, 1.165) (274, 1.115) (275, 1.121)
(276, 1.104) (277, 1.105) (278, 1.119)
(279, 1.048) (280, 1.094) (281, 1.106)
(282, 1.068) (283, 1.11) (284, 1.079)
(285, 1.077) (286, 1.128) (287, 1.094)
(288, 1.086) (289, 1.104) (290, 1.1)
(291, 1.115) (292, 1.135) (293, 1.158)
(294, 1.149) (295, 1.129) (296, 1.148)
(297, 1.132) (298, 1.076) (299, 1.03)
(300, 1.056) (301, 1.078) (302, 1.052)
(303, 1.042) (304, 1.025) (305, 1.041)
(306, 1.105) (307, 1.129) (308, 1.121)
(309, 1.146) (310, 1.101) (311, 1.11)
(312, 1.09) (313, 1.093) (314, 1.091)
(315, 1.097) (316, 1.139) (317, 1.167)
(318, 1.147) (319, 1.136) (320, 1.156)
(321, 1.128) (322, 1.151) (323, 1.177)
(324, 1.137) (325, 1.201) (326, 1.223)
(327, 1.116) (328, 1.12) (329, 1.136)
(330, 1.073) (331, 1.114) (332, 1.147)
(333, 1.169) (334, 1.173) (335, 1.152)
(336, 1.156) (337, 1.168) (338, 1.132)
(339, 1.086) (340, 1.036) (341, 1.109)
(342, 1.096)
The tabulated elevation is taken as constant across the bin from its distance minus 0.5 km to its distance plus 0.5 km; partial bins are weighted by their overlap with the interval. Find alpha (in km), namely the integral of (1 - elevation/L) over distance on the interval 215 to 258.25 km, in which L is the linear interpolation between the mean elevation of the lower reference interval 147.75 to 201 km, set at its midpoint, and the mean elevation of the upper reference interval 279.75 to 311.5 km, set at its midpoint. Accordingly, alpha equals 2.7 km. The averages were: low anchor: 1.58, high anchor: 1.1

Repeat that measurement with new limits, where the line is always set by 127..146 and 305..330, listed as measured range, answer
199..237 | -1.9 km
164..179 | -1.8 km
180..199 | -3.6 km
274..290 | 1.3 km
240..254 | 1.1 km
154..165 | -1.1 km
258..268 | -0.4 km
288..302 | 0.8 km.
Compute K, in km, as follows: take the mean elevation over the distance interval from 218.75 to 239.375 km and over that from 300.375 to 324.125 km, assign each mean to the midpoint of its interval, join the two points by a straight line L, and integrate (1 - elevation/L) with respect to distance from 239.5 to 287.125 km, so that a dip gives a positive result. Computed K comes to 2.3 km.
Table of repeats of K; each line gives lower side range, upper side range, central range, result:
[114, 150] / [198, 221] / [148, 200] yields -4.6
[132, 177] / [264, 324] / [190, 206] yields -2.1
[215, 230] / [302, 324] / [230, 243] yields 1.0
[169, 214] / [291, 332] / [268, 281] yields 1.0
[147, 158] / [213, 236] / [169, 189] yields -1.5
